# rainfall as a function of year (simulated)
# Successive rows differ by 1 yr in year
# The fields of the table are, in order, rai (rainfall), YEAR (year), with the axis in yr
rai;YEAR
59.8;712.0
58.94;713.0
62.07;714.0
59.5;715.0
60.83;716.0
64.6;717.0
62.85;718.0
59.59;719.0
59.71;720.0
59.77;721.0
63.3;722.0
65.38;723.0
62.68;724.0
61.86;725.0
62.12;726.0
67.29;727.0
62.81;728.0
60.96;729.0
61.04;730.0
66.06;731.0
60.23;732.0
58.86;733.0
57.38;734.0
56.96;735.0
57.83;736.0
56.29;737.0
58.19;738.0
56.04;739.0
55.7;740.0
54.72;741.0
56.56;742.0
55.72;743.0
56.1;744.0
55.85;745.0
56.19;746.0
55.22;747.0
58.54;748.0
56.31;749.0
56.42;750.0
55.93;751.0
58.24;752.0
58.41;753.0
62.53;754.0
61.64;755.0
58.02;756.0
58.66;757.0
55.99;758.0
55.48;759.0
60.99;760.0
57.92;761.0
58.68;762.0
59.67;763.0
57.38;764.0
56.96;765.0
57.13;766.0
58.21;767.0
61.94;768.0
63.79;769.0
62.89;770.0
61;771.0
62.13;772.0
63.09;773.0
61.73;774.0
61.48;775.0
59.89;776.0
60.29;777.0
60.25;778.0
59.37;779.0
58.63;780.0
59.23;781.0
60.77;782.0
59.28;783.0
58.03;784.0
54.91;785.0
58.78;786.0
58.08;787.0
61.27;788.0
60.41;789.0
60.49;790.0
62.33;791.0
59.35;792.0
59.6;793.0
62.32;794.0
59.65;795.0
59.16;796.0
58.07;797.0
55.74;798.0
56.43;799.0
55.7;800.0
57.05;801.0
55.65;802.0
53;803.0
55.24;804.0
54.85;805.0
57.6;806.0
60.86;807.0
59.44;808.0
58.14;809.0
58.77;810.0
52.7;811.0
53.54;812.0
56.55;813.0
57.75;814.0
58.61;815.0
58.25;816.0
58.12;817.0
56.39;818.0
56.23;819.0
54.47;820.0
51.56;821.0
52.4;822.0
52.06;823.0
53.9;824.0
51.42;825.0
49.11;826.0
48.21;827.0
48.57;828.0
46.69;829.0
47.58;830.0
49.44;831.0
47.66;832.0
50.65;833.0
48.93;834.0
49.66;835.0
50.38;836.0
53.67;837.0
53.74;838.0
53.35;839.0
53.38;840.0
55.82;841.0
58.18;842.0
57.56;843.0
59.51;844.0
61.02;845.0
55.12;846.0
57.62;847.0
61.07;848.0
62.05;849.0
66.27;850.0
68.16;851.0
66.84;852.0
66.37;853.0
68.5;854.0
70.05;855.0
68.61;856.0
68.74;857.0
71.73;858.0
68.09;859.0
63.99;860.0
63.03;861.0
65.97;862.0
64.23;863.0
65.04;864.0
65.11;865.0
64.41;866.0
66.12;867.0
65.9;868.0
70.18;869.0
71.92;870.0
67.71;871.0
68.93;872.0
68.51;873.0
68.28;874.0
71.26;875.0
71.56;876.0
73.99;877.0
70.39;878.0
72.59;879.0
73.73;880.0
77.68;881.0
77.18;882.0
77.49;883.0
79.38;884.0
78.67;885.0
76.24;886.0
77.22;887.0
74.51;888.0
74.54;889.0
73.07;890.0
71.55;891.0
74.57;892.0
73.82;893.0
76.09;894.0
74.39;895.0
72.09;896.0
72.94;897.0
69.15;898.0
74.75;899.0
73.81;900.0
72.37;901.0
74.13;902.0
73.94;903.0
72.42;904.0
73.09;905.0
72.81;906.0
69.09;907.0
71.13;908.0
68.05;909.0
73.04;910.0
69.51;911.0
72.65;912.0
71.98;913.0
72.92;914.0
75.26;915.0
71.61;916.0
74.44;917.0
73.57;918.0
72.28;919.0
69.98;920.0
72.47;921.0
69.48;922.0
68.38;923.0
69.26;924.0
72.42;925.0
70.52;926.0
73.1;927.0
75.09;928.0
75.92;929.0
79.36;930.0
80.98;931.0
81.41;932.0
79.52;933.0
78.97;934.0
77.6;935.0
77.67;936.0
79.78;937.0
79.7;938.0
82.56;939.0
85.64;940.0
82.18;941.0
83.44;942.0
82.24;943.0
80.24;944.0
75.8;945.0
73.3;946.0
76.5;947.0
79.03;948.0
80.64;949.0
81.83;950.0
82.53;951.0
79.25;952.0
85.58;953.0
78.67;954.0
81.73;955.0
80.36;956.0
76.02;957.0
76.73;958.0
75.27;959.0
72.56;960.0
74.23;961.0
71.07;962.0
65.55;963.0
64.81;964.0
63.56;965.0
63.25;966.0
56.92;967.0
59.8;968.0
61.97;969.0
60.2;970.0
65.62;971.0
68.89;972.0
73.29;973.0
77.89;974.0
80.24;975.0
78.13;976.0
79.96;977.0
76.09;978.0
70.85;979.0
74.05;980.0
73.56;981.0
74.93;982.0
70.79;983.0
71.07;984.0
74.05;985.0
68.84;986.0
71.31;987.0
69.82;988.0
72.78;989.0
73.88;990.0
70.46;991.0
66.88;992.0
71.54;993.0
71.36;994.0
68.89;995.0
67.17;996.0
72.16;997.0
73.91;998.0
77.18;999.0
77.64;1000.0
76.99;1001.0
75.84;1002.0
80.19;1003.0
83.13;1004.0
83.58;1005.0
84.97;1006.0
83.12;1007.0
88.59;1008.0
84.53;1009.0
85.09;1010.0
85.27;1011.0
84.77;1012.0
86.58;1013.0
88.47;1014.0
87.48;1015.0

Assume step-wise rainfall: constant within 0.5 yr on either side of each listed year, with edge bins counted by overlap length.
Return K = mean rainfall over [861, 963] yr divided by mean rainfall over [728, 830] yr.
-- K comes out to 1.29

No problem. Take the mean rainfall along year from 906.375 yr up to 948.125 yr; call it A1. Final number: 75.4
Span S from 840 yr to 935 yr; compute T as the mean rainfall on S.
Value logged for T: 70.5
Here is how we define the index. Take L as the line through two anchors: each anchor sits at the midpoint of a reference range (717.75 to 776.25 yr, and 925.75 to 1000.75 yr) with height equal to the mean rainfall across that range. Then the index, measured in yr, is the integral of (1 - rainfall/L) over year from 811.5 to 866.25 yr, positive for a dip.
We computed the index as 6.64 yr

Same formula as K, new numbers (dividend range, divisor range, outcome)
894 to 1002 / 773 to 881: 1.23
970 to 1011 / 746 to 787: 1.27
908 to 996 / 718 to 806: 1.25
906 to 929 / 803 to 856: 1.28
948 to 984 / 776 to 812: 1.25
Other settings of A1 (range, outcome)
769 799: 59.9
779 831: 56.3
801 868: 57.9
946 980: 73.3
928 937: 78.8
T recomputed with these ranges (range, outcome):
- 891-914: 72.5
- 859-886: 70.2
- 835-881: 64.6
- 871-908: 73.4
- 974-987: 74.4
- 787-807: 58.2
